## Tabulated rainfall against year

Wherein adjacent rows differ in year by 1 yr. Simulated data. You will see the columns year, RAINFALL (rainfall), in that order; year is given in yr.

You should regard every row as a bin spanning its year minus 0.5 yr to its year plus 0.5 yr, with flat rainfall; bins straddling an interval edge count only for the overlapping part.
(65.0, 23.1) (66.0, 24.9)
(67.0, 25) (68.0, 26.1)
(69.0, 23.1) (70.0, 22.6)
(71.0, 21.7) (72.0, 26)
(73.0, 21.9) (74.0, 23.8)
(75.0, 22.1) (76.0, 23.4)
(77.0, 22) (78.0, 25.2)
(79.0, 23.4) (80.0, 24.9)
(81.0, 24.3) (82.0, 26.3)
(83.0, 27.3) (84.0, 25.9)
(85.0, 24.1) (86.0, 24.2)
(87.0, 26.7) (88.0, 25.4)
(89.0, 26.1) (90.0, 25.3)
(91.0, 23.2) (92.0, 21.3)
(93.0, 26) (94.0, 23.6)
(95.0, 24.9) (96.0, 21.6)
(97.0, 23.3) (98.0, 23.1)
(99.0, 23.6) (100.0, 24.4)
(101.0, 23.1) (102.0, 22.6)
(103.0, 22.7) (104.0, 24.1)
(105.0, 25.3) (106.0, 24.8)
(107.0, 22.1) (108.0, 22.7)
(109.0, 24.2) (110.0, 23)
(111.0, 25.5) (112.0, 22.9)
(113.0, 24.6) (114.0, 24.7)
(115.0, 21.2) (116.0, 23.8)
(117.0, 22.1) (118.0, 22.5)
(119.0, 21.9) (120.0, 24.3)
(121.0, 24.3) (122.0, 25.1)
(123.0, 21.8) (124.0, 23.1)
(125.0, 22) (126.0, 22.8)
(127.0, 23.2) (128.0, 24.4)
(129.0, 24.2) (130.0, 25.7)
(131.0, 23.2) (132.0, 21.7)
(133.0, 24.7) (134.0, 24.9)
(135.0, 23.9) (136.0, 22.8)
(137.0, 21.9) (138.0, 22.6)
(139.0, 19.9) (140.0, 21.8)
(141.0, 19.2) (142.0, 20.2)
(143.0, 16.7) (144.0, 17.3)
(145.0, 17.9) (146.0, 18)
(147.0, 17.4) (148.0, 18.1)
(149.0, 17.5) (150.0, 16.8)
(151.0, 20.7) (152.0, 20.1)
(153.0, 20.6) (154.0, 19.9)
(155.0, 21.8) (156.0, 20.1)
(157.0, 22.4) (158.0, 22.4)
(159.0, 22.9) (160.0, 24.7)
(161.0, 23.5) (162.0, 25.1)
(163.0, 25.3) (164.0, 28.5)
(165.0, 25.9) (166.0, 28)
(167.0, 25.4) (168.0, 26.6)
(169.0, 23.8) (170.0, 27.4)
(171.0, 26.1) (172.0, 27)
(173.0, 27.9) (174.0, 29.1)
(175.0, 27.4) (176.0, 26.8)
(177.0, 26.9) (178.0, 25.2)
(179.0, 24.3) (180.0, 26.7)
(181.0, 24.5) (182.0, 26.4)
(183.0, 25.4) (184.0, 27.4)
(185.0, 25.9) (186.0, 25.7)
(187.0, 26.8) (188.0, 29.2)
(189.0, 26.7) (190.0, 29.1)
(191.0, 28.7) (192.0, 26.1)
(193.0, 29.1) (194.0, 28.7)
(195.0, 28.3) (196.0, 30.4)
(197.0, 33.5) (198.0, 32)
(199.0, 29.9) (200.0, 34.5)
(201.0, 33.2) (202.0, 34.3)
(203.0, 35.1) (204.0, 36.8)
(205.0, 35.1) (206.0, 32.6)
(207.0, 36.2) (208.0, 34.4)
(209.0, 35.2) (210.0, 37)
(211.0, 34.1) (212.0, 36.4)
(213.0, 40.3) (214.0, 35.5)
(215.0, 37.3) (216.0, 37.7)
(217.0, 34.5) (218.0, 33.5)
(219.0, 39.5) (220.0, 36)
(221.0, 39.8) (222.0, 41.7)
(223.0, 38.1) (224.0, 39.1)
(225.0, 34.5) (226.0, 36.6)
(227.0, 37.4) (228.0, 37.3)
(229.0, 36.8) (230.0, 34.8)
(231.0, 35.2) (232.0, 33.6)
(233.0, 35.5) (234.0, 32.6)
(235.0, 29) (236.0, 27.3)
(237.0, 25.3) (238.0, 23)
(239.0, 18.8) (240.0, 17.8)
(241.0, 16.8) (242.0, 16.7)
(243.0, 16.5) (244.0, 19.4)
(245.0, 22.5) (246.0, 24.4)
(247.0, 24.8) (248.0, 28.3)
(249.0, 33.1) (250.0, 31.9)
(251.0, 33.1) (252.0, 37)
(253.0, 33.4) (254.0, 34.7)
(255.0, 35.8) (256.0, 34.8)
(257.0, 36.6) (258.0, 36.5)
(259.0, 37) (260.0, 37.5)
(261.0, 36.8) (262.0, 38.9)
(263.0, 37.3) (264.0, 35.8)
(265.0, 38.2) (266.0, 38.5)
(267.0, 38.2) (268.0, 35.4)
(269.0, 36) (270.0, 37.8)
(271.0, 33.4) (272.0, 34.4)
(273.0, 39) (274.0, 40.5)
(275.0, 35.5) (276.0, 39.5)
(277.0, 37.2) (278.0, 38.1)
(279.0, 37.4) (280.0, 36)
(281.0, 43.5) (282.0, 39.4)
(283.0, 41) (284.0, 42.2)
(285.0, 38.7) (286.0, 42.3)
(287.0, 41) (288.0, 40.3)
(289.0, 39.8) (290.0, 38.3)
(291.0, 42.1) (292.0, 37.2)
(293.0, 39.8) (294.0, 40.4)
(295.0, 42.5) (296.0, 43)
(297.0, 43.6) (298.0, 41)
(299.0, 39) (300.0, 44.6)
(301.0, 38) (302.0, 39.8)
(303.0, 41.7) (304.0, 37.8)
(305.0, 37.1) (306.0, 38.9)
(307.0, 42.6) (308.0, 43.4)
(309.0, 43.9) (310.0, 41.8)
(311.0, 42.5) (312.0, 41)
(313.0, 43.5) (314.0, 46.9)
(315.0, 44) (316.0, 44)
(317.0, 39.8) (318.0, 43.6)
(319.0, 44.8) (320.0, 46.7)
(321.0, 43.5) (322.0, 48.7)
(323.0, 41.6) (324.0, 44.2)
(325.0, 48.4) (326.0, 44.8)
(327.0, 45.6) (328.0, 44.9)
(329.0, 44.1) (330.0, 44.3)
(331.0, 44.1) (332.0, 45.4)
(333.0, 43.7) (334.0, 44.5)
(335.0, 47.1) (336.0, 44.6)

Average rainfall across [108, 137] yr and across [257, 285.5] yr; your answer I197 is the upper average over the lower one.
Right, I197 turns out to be 1.6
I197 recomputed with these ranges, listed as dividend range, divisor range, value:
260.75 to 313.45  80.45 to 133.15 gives 1.66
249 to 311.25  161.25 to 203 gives 1.39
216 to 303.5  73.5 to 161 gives 1.55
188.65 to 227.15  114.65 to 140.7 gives 1.49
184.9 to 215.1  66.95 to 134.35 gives 1.35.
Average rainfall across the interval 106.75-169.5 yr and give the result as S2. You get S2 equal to 22.5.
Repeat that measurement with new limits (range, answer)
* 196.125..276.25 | 33.5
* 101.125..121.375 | 23.5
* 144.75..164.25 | 21.1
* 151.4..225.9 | 29.7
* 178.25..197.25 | 27.4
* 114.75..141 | 23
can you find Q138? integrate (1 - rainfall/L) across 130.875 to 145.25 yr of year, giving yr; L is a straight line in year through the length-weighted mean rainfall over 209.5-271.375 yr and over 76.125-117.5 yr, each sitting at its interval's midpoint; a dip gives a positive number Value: 2.9 yr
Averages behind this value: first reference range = 24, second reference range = 33.1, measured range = 21.3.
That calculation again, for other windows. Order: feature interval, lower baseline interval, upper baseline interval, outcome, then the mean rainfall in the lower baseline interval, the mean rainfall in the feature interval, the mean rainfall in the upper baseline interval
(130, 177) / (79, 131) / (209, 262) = 7.50 yr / 23.9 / 22.8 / 32.5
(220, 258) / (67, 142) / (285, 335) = 5.40 yr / 23.6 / 30.8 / 42.5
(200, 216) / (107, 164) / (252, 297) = -2.64 yr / 22.1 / 35.6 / 38.3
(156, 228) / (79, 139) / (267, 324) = 2.16 yr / 23.8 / 30.5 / 40.6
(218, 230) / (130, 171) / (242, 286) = -2.84 yr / 22.1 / 37.6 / 34.9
